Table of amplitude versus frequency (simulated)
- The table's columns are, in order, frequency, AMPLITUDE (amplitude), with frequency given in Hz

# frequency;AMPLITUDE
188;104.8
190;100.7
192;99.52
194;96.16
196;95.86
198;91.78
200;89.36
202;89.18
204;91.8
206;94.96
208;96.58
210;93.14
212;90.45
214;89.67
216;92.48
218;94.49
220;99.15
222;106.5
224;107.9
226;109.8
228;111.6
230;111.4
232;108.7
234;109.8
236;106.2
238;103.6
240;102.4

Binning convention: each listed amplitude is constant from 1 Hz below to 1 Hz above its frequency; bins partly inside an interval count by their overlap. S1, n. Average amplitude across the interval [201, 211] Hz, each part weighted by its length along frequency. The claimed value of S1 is 93.1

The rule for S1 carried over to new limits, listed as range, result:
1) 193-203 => 92.5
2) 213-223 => 96.5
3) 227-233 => 111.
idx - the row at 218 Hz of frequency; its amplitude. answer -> 94.49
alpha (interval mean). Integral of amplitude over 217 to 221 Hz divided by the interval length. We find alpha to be 96.8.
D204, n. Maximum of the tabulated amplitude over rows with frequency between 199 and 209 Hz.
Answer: 96.58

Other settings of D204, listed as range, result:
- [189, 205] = 100.7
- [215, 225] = 107.9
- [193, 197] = 96.16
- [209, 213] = 93.14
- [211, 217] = 92.48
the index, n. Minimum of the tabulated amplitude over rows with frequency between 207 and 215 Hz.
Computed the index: 89.67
